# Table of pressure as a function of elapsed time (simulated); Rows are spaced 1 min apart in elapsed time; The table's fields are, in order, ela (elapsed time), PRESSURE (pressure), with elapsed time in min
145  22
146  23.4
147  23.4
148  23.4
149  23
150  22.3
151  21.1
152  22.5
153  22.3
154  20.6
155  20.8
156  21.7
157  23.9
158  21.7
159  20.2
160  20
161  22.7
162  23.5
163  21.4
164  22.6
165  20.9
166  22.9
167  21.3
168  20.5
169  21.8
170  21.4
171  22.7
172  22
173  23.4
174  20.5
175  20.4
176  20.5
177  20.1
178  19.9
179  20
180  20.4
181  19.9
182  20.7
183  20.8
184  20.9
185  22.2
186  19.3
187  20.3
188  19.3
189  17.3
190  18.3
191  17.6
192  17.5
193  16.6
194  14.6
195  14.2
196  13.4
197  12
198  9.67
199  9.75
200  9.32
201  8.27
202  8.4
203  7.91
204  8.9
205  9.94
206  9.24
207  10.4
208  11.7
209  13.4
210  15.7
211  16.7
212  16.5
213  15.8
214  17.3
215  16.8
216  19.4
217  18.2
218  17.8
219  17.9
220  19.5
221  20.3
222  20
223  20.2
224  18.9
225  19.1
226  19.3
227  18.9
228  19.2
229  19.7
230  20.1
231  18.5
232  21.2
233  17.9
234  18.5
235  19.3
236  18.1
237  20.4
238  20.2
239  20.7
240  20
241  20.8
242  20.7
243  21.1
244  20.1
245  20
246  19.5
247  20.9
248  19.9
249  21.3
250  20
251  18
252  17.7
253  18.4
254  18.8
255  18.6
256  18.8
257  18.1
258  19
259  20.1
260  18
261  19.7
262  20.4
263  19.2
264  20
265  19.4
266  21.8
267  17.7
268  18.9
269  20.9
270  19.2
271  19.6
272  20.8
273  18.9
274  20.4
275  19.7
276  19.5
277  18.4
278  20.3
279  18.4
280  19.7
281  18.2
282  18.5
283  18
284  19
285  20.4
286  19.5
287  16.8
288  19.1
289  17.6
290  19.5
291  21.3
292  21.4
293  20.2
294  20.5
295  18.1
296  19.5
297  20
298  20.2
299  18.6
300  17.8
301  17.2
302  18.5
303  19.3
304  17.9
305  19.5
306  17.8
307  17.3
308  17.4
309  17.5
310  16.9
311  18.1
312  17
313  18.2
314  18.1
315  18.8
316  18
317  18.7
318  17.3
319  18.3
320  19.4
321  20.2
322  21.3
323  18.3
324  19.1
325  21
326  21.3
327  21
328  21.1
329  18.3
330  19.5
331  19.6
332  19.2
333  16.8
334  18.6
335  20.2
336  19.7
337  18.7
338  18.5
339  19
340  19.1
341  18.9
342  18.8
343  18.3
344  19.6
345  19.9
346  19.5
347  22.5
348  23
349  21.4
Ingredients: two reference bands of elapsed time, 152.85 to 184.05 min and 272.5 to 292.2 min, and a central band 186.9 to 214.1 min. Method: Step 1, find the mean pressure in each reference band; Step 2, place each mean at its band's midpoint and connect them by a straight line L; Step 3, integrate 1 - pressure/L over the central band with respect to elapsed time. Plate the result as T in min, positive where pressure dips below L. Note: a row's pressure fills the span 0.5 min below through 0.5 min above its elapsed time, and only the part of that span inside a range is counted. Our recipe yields 9.6 min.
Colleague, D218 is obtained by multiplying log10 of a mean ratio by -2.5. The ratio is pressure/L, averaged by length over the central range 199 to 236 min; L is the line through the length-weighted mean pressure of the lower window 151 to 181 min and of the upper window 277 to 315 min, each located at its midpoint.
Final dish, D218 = 0.26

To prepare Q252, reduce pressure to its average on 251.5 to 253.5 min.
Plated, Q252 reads 18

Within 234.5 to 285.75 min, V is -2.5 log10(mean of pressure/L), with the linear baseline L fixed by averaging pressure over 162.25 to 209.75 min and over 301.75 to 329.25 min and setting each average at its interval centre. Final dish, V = -0.08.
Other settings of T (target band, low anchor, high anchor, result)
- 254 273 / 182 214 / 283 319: -2.5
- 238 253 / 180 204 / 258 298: -1.7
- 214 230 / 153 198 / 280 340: 0.5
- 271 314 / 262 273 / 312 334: 1.3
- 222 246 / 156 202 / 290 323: -1.0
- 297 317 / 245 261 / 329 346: 0.9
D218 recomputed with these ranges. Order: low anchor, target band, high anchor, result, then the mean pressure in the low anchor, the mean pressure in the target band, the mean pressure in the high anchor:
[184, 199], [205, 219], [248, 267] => 0.15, 16.5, 15.2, 19.3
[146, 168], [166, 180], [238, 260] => 0.02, 22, 21.2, 19.6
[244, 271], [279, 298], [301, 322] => -0.03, 19.4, 19.3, 18.3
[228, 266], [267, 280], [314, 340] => 0.00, 19.6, 19.5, 19.2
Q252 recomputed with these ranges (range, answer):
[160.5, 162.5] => 23.1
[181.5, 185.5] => 21.2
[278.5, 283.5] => 18.6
